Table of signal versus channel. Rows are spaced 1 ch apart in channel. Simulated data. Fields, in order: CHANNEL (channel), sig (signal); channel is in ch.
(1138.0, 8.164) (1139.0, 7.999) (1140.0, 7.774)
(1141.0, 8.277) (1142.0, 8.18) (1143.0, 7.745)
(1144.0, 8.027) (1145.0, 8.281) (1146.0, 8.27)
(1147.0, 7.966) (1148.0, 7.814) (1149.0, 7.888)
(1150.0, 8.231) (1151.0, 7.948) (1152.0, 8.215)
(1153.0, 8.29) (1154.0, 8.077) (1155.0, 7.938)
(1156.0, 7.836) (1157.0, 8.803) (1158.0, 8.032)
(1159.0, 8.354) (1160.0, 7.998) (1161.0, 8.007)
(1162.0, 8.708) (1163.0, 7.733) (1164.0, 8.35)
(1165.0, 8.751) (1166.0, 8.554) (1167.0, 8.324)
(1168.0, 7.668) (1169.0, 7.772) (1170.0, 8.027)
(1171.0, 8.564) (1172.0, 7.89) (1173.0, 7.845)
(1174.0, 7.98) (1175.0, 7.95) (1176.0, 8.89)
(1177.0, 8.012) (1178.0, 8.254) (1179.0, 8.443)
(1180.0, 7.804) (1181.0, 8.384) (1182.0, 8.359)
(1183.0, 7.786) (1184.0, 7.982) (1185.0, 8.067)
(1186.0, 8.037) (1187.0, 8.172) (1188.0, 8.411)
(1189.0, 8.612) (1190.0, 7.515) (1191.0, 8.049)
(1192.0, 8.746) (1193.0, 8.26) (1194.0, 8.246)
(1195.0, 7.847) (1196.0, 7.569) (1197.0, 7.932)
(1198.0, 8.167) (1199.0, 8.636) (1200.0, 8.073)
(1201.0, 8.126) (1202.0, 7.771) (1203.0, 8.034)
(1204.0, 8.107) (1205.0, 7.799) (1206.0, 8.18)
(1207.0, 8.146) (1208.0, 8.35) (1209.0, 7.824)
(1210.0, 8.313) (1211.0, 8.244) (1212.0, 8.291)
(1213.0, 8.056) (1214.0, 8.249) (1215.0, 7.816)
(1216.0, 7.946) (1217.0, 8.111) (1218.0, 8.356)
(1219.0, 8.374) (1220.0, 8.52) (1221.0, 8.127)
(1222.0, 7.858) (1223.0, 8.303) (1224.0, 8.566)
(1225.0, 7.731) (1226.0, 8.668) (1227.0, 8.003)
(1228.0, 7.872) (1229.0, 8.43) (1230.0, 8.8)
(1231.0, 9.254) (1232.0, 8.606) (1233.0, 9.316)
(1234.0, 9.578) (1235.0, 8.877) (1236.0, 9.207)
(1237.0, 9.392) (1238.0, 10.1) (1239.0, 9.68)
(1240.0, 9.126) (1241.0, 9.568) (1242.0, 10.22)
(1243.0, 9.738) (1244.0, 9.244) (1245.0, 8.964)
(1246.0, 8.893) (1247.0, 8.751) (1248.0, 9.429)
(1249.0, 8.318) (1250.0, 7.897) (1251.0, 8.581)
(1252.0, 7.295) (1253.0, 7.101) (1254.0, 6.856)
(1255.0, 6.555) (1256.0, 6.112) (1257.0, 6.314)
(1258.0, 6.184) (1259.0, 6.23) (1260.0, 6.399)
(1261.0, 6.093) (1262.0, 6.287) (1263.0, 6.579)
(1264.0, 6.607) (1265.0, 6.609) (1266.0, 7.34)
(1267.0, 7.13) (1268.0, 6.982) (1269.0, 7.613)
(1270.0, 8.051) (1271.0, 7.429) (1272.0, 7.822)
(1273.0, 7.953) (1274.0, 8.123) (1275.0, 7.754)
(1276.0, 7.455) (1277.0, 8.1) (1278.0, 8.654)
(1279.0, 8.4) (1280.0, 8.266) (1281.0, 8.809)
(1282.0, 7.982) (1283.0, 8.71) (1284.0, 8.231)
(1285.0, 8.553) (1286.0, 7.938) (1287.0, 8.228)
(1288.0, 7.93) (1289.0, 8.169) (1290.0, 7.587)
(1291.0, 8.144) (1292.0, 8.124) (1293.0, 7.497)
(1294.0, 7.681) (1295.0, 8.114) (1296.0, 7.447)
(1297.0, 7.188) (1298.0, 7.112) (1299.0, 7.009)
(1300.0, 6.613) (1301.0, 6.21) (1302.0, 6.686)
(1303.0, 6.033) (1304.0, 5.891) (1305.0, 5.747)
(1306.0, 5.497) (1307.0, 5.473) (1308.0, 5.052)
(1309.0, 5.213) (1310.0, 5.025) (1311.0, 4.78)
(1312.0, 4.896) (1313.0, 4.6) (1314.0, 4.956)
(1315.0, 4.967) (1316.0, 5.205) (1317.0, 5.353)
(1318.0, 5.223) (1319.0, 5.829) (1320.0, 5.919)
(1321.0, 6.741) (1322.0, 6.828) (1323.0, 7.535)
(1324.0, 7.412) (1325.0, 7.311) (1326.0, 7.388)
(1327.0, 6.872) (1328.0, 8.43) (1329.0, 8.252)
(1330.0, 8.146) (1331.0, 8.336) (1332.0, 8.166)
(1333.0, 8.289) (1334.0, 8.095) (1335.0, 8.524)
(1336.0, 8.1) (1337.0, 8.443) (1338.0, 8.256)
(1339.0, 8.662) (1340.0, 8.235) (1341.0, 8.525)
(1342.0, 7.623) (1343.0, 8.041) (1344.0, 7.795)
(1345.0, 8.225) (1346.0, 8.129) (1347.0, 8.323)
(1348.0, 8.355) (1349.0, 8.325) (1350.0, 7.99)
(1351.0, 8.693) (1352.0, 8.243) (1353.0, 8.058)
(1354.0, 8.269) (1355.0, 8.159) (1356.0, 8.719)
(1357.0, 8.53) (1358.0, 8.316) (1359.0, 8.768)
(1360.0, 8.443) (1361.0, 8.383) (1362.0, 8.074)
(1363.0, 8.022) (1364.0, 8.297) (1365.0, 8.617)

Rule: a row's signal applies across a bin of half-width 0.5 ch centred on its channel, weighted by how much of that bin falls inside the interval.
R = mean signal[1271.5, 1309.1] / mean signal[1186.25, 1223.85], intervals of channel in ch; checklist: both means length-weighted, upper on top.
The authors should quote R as 0.9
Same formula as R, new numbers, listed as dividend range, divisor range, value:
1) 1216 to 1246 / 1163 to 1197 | 1.08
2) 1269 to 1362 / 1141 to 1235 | 0.91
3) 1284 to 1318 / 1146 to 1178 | 0.80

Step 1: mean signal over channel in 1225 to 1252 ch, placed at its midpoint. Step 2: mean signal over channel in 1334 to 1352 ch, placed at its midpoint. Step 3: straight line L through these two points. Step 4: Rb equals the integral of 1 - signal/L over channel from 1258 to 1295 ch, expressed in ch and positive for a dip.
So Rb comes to 4.5 ch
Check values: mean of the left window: 8.96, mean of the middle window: 7.64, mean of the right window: 8.25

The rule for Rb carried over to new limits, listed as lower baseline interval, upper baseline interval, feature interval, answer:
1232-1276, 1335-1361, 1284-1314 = 5.2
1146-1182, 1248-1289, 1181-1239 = -3.3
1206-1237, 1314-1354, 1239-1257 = -0.3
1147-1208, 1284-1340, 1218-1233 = -1.3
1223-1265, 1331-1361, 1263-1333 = 9.9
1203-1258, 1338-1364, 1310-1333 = 5.0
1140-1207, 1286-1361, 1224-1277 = -2.2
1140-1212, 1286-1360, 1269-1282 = -0.8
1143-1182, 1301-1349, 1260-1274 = 0.5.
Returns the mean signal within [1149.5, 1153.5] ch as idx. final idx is 8.17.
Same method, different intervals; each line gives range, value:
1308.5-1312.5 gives 4.98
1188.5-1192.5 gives 8.23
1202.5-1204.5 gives 8.07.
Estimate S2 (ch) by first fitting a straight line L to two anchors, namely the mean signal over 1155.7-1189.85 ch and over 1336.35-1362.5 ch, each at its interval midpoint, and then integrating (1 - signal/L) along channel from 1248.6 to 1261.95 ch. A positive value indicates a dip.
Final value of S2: 2.2 ch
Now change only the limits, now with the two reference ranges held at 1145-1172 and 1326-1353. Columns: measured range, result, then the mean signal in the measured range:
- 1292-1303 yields 1.38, 7.15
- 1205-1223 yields 0.01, 8.16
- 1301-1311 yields 3.13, 5.61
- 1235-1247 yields -1.83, 9.41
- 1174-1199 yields 0.02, 8.15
